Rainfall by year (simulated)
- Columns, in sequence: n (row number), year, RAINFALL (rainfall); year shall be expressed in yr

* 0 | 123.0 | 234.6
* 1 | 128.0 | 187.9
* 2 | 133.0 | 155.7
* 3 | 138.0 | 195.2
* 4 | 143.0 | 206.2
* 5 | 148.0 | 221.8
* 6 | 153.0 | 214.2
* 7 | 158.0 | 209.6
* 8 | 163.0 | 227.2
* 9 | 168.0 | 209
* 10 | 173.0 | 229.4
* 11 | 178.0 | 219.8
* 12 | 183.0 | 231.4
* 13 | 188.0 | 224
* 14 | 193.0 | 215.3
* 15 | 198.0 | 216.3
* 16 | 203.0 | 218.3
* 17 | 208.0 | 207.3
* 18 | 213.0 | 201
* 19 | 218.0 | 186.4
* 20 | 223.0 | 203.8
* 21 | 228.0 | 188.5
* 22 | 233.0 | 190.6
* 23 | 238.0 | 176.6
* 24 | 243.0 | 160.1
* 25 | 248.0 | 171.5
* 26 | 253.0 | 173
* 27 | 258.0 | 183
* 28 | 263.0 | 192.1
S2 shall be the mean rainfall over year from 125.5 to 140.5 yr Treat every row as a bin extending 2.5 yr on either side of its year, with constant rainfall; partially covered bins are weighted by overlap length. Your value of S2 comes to 180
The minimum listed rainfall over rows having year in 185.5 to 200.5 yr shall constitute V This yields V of 215.3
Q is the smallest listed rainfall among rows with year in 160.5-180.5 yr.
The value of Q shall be 209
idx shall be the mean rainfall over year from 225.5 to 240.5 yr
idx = 185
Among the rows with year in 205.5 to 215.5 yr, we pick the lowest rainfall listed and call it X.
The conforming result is 201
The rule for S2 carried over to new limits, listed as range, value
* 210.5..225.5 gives 197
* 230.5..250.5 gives 175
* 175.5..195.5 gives 223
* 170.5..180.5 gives 225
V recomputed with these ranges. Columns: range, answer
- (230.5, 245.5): 160.1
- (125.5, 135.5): 155.7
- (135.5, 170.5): 195.2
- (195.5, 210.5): 207.3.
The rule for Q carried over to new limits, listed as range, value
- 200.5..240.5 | 176.6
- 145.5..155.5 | 214.2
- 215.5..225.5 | 186.4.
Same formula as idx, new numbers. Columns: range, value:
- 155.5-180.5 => 219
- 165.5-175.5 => 219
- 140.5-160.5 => 213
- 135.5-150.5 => 208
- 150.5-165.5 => 217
